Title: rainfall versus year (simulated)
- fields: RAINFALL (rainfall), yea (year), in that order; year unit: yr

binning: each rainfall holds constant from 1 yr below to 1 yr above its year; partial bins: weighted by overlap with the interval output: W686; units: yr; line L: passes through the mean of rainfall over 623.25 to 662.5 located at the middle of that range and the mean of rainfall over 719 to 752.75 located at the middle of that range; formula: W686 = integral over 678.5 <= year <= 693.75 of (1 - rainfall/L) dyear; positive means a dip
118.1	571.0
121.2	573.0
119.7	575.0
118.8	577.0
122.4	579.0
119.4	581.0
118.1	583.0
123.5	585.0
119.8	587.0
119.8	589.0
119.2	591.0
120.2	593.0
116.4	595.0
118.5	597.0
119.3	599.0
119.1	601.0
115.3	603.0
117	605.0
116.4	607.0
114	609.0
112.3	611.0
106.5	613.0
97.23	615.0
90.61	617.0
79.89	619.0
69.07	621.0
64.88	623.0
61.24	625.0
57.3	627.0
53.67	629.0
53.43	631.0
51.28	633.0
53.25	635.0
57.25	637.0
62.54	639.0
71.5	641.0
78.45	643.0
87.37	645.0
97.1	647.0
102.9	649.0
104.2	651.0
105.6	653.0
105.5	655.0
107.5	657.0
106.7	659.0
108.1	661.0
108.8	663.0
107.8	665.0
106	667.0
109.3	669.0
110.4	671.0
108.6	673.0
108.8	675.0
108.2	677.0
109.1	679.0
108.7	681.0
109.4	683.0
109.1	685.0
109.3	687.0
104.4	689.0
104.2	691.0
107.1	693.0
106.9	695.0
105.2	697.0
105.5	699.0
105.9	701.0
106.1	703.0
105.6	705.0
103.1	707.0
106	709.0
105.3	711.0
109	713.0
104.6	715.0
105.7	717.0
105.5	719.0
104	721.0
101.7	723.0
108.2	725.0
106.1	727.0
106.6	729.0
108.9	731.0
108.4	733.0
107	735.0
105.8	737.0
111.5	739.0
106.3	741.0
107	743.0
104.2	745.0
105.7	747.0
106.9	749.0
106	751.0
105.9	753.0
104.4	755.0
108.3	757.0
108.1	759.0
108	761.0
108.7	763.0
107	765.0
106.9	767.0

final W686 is -2.5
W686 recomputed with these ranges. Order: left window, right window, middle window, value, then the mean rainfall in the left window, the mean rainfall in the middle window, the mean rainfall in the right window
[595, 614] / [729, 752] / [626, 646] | 8.96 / 115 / 62.6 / 107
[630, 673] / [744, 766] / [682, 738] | -3.71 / 90.7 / 106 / 107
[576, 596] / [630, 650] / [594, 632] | 1.34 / 120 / 93.8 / 71.5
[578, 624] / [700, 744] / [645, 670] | 0.68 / 110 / 105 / 106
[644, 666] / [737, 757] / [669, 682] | -0.57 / 104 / 109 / 106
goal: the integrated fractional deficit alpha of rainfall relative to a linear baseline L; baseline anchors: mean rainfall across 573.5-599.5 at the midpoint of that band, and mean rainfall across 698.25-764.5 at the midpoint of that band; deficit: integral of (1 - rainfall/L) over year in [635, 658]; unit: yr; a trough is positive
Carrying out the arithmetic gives 5.3 yr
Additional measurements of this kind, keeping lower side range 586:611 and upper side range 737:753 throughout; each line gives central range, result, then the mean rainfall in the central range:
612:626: 4.2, 81.3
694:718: 0.8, 106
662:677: 0.5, 109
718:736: 0.3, 106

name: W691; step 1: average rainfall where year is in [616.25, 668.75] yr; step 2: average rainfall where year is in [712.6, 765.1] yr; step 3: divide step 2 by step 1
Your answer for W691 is 1.28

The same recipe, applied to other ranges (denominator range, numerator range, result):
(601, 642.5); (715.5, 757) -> 1.31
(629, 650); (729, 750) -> 1.52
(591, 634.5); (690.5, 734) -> 1.14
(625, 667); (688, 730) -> 1.26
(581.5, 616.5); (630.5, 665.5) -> 0.75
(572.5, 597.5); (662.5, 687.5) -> 0.91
